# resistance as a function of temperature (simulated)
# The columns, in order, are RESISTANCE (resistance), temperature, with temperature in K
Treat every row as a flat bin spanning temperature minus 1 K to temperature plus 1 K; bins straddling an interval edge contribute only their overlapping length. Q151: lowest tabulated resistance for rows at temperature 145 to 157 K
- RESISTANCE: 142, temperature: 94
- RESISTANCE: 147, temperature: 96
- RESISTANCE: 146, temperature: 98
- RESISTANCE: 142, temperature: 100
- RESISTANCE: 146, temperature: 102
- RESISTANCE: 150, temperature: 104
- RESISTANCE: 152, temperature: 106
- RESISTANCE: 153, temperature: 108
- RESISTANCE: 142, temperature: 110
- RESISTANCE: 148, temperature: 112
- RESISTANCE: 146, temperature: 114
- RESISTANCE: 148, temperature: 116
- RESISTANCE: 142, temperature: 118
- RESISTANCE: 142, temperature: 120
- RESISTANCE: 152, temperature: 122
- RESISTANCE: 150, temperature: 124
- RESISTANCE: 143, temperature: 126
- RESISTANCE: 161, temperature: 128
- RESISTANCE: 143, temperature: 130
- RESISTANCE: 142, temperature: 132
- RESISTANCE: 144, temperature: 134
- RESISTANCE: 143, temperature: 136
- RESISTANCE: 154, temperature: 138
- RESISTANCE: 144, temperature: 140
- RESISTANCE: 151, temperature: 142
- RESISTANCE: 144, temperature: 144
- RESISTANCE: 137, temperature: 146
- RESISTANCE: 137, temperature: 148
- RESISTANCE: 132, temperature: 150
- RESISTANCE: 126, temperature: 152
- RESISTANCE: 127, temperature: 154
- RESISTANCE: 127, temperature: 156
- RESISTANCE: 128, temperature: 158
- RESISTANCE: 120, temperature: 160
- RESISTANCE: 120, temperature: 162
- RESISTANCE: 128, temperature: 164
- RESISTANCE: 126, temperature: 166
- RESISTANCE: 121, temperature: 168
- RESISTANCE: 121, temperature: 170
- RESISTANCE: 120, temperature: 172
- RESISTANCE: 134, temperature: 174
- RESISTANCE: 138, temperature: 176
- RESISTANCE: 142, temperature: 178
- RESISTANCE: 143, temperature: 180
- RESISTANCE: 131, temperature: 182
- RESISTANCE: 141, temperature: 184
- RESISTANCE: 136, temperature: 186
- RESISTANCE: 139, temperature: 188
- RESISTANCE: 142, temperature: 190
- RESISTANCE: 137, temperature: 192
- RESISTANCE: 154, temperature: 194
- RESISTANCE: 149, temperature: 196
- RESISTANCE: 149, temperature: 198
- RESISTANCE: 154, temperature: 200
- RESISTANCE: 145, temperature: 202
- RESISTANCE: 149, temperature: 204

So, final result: 126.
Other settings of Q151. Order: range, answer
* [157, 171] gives 120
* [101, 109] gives 146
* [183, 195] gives 136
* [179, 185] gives 131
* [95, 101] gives 142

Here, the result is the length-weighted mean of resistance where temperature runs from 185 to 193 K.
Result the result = 138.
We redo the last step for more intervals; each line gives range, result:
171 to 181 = 135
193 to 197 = 152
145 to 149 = 137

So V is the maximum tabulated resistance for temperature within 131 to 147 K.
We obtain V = 154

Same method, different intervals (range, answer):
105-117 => 153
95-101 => 147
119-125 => 152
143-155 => 144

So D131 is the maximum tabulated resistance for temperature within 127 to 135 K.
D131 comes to 161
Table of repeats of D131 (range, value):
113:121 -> 148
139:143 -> 151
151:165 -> 128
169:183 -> 143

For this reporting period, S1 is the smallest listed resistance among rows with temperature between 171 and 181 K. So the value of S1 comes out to 120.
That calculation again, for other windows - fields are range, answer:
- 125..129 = 143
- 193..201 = 149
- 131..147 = 137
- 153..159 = 127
